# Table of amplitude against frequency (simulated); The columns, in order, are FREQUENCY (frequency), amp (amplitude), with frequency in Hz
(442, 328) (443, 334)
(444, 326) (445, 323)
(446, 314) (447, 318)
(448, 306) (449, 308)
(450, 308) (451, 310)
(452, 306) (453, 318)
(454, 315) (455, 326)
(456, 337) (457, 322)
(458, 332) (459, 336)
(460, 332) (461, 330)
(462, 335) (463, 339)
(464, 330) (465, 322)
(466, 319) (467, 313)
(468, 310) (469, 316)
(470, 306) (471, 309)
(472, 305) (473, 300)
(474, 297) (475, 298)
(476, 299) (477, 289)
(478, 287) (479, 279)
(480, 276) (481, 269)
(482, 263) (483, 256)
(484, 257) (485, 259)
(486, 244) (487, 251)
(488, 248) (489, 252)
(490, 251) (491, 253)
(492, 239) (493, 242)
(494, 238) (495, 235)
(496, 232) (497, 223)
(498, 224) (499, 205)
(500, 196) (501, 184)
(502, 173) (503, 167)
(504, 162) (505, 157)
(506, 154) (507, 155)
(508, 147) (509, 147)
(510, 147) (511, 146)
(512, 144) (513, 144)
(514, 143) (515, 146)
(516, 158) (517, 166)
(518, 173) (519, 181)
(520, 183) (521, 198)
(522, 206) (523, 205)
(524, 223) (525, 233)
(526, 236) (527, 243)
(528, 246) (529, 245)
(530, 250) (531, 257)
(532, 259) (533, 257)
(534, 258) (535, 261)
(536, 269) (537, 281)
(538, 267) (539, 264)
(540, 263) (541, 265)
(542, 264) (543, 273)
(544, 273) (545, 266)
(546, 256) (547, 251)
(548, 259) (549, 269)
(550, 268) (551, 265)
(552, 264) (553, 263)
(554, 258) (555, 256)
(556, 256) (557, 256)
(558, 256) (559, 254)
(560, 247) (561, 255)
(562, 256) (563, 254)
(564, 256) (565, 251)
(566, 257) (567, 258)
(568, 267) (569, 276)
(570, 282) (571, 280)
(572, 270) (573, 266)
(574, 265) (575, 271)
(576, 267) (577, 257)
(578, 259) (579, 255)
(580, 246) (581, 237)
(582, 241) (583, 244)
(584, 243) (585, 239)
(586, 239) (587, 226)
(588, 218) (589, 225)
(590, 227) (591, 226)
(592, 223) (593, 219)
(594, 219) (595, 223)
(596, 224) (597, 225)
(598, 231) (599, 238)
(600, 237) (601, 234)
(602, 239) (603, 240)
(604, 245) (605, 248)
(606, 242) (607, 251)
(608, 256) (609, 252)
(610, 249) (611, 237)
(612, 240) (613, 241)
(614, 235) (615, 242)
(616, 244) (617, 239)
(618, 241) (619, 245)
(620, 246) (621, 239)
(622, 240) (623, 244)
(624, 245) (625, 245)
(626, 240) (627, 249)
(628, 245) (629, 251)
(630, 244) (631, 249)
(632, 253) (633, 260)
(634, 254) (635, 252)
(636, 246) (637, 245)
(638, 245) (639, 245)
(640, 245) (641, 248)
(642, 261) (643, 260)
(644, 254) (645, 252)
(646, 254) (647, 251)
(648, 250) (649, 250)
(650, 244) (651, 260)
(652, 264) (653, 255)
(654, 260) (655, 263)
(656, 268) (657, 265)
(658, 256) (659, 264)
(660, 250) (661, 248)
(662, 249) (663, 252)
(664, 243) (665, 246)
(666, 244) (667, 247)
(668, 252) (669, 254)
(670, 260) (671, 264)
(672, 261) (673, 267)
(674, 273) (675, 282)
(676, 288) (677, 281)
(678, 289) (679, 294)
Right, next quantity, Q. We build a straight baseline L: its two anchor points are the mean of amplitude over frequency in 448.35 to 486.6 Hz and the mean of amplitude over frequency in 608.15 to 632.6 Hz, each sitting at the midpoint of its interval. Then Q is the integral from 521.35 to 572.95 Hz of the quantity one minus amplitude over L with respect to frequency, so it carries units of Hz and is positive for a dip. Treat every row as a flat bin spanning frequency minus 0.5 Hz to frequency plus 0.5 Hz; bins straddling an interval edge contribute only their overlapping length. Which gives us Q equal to 3.0 Hz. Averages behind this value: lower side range 304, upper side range 244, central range 257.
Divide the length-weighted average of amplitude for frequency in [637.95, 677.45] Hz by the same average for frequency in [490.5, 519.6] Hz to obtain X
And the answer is 1.4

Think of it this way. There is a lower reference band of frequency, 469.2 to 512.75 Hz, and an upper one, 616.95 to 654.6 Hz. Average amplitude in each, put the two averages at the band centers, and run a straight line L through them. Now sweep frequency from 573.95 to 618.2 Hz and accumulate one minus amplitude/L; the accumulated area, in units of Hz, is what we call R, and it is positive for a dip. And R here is 0.87 Hz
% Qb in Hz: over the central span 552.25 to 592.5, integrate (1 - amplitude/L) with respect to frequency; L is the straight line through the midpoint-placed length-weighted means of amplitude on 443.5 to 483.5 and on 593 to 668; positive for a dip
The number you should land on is 2.5 Hz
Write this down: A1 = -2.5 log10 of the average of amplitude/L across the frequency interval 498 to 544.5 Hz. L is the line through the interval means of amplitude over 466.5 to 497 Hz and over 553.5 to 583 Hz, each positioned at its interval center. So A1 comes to 0.26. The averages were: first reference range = 272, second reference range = 259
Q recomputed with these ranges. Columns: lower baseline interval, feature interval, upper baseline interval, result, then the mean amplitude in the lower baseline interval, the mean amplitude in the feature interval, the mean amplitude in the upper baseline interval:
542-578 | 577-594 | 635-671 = 1.6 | 262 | 236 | 253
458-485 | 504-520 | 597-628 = 7.3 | 302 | 155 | 242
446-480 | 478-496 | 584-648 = 2.9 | 313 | 254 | 242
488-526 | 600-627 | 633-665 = -0.6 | 191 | 243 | 253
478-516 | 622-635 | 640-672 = -0.1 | 209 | 248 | 254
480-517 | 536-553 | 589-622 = -3.7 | 204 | 266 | 237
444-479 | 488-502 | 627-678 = 3.5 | 315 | 227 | 256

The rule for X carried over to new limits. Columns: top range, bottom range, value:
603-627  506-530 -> 1.32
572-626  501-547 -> 1.14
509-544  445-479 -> 0.70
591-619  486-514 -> 1.21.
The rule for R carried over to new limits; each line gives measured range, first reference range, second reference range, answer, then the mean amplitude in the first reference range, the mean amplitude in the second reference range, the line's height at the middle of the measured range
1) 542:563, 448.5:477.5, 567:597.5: 0.3 Hz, 316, 246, 263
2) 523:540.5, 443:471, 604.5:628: 2.0 Hz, 321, 244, 285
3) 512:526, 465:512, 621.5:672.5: 3.5 Hz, 241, 252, 243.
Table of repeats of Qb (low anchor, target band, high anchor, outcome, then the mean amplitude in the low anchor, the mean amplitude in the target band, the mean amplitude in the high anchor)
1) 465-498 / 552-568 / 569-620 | -0.3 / 272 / 256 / 243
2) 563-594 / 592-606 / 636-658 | 1.0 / 249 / 232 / 254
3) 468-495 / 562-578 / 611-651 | -0.5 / 272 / 265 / 247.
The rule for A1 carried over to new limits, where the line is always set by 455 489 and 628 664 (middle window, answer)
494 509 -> 0.480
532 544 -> 0.062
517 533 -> 0.270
